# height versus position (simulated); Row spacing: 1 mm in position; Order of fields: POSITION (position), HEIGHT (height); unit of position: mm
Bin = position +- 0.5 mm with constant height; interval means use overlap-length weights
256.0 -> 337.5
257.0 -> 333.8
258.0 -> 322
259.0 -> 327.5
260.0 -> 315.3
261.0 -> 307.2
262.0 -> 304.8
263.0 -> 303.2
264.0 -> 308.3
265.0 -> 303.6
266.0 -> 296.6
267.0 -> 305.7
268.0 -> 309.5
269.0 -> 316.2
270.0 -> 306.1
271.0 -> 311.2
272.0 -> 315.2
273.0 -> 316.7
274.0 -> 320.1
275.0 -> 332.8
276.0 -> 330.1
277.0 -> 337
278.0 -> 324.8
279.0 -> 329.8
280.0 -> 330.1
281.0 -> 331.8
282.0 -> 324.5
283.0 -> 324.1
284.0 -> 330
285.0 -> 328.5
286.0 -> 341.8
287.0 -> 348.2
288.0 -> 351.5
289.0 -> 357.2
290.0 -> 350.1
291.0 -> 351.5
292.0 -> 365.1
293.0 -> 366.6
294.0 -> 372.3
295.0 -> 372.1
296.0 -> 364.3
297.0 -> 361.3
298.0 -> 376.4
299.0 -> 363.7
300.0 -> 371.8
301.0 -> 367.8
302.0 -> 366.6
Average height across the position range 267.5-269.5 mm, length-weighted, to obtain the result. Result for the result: 313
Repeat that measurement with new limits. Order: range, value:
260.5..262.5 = 306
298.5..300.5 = 368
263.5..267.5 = 304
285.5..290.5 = 350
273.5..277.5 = 330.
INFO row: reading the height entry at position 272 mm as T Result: 315.2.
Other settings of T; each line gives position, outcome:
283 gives 324.1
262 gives 304.8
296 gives 364.3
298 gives 376.4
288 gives 351.5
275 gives 332.8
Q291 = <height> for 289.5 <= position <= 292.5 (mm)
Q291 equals 356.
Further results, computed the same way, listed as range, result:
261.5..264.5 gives 305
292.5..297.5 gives 367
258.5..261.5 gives 317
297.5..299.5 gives 370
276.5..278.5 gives 331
